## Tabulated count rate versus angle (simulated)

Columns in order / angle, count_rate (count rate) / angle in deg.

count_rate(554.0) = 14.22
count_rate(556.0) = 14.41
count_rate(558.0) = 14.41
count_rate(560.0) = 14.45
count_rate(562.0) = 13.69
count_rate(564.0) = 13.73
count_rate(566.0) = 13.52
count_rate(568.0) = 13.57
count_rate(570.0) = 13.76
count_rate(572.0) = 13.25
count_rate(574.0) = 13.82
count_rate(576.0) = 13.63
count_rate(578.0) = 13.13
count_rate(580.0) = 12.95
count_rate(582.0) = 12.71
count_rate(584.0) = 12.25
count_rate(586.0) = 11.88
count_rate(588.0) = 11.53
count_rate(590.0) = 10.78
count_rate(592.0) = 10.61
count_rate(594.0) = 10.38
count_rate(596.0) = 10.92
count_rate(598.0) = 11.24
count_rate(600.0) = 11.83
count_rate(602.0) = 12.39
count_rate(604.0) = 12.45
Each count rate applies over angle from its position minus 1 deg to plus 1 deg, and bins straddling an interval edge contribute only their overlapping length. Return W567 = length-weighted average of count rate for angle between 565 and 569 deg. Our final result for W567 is 13.5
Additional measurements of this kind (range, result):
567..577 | 13.6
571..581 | 13.4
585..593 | 11.2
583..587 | 12.1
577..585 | 12.8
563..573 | 13.6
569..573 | 13.5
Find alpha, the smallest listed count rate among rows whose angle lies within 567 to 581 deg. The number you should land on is 12.95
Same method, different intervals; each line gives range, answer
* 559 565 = 13.69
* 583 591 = 10.78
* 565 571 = 13.52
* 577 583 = 12.71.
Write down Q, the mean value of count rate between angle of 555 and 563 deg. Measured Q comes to 14.2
